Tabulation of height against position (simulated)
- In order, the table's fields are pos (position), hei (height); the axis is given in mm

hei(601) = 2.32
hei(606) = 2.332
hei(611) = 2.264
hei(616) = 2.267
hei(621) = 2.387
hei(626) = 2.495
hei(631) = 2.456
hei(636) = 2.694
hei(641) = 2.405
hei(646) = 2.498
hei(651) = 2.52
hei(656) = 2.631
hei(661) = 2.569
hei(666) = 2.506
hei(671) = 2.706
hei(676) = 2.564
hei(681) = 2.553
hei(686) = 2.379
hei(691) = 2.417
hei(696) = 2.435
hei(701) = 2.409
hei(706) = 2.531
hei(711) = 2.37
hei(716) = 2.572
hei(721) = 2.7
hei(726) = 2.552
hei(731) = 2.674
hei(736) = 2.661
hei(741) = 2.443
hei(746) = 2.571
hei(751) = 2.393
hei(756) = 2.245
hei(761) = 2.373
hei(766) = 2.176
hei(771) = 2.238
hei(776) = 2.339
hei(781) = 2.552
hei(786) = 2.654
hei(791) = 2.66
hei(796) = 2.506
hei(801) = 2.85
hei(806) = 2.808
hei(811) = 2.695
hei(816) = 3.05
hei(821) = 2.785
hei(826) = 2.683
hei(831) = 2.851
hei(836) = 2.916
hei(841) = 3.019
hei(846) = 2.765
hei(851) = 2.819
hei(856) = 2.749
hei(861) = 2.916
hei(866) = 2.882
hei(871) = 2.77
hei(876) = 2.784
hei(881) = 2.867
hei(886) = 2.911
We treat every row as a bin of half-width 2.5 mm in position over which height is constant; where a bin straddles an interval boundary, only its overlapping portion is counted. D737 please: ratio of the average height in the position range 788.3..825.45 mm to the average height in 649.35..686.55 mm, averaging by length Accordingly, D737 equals 1.08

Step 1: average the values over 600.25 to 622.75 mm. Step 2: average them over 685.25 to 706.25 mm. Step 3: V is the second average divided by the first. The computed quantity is 1.1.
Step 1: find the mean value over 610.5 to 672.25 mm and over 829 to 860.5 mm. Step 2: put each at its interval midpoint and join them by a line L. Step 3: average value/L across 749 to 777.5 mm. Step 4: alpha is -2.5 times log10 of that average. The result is 0.18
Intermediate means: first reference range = 2.5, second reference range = 2.86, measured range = 2.29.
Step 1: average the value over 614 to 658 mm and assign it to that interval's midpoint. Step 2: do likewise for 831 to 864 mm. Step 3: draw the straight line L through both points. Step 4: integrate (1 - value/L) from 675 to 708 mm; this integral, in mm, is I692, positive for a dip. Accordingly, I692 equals 1.5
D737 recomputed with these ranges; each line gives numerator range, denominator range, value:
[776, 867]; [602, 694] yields 1.12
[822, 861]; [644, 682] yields 1.10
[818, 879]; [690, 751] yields 1.12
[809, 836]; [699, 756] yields 1.12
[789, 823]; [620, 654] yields 1.11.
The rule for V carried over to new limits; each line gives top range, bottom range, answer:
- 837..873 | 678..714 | 1.17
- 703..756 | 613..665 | 1.02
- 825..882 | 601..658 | 1.16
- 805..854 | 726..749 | 1.10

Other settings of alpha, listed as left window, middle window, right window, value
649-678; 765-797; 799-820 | 0.14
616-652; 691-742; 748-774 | -0.08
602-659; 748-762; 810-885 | 0.14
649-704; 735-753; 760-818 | 0.02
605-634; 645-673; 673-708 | -0.06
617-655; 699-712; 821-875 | 0.07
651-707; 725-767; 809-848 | 0.09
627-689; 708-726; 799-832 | 0.04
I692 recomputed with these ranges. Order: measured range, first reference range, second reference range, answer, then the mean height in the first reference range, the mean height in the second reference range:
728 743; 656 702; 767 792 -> -0.7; 2.51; 2.46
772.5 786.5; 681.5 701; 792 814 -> 1.0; 2.42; 2.72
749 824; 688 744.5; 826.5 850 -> 4.6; 2.52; 2.87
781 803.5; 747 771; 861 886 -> -1.8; 2.31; 2.84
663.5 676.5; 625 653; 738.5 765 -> -0.6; 2.51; 2.39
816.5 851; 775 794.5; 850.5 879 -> -1.6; 2.57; 2.82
